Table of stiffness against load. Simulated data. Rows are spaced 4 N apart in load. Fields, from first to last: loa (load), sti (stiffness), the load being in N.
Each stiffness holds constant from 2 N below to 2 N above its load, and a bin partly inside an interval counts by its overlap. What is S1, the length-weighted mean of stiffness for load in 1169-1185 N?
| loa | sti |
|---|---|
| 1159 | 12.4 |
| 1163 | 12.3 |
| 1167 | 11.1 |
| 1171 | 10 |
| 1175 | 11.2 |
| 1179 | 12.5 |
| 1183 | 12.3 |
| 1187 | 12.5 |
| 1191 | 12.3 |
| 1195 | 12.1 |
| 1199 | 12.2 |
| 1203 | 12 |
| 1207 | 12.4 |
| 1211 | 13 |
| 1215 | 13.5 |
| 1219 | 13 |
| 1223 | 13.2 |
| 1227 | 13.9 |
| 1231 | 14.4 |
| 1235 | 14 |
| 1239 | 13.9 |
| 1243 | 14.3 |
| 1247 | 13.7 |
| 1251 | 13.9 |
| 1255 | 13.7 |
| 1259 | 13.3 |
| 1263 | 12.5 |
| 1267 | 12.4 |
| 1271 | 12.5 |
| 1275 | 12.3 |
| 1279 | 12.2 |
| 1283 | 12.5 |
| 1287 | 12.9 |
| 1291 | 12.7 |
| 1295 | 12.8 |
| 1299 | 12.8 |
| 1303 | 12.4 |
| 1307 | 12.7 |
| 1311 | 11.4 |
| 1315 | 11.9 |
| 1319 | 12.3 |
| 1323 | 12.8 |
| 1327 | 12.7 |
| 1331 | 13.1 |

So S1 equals 11.5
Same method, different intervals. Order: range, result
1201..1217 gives 12.7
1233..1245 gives 14.1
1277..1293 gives 12.6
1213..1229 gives 13.4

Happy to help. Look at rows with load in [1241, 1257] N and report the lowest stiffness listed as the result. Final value 13.7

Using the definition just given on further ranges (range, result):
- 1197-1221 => 12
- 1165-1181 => 10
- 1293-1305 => 12.4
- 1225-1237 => 13.9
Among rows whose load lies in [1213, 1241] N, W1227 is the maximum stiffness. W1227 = 14.4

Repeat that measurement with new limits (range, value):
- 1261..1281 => 12.5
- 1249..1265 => 13.9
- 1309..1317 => 11.9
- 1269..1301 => 12.9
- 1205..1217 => 13.5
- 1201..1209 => 12.4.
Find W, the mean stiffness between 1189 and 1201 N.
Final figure 12.2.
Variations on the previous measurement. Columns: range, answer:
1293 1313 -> 12.4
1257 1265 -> 12.9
